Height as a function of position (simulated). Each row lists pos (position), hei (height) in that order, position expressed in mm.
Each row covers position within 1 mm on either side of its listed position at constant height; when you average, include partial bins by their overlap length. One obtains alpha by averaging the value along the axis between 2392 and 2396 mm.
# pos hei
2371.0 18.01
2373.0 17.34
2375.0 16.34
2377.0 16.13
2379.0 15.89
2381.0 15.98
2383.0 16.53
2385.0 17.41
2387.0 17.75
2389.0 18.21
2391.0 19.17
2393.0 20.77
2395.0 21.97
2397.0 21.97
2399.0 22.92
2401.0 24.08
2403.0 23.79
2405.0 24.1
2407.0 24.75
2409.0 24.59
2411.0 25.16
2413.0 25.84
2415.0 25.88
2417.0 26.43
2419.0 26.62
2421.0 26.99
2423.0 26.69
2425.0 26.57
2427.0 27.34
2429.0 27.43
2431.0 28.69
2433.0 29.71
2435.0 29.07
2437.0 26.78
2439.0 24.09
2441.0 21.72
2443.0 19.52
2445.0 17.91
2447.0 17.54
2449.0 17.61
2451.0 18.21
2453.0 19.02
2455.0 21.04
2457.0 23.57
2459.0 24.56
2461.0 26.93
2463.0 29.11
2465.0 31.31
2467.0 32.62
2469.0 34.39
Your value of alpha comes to 21.4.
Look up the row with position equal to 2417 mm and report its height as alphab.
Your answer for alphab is 26.43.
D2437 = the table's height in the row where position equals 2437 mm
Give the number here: 26.78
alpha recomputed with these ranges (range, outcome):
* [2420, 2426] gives 26.8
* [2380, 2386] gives 16.6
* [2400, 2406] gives 24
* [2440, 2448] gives 19.2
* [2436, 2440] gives 25.4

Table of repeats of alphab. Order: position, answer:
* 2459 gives 24.56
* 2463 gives 29.11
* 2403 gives 23.79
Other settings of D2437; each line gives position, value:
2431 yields 28.69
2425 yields 26.57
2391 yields 19.17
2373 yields 17.34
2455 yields 21.04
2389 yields 18.21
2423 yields 26.69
